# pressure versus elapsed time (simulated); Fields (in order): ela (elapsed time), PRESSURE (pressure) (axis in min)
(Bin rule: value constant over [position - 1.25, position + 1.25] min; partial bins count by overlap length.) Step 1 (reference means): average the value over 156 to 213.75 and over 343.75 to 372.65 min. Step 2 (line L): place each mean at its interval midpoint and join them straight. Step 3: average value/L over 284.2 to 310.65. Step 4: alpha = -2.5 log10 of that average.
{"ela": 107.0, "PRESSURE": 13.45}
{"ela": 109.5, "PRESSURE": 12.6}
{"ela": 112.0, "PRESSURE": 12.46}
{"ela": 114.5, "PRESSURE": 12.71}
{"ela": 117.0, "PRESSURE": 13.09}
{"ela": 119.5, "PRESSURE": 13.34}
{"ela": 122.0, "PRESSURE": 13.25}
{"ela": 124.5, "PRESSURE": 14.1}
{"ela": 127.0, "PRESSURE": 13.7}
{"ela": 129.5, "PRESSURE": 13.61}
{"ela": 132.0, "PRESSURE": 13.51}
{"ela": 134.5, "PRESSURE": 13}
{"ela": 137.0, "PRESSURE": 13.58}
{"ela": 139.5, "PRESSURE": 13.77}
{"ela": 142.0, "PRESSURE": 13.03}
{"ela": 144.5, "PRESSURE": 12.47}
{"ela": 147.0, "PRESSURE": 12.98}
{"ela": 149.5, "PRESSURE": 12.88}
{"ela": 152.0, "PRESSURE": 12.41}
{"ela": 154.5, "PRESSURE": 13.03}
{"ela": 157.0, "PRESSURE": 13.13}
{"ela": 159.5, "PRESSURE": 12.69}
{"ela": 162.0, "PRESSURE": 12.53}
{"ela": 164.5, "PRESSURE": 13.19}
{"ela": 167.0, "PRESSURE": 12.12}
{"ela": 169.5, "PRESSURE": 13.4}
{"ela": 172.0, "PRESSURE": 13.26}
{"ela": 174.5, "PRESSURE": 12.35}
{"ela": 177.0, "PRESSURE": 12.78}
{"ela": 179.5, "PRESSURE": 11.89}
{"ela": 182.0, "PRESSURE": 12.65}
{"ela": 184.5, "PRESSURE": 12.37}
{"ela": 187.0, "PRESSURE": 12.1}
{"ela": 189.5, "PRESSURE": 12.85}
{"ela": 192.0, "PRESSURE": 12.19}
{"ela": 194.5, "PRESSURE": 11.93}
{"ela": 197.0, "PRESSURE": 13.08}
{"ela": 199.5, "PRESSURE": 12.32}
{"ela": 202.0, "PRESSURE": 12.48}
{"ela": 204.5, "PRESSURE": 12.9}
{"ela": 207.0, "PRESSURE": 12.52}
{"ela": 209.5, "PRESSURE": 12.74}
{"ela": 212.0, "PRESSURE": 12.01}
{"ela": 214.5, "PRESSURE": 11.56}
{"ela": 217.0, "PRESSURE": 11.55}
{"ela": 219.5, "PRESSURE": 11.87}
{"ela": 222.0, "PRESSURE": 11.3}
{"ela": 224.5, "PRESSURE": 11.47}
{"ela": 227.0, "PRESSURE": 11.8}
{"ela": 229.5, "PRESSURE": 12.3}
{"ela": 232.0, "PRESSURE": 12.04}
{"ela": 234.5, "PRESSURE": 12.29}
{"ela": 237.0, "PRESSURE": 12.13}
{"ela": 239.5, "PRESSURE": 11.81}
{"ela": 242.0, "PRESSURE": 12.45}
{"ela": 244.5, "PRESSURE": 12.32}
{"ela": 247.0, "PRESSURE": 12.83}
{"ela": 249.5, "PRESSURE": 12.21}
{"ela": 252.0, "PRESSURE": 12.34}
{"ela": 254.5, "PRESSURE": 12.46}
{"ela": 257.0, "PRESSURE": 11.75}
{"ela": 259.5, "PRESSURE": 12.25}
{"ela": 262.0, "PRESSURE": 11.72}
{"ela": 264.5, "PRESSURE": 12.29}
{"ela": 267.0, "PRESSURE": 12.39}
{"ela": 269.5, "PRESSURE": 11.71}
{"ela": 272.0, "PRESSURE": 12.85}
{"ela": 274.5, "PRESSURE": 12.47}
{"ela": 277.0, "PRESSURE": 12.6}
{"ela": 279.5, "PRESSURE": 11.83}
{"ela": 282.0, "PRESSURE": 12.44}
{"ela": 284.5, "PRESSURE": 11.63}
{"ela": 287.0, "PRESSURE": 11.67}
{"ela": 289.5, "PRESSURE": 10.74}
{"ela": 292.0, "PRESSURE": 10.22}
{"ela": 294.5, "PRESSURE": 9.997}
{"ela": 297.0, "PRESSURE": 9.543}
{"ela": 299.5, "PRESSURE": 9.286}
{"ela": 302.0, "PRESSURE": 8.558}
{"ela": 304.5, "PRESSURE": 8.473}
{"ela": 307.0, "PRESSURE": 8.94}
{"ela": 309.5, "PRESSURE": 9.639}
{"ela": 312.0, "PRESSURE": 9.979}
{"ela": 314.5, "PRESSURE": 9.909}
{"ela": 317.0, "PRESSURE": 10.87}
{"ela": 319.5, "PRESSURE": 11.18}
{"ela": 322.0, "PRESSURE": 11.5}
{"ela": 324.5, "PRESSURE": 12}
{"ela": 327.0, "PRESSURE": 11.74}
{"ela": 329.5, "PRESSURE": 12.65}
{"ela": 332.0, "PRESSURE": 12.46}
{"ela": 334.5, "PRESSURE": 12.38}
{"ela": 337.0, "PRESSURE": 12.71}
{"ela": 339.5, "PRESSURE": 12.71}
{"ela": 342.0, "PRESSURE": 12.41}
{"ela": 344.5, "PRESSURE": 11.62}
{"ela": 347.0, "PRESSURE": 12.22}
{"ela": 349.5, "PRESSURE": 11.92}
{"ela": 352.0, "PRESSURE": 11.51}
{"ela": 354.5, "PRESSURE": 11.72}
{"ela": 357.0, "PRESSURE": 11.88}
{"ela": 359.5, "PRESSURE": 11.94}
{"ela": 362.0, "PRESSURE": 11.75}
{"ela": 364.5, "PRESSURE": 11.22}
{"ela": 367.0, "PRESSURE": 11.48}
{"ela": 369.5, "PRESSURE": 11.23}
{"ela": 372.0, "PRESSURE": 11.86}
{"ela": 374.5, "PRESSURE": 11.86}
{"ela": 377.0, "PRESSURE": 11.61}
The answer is 0.22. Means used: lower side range 12.6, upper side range 11.7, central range 9.82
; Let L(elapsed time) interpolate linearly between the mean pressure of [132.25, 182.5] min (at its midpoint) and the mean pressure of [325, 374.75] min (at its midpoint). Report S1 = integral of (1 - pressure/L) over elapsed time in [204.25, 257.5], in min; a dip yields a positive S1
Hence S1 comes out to 1.8 min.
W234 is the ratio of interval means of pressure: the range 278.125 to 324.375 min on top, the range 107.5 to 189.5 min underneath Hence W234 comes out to 0.8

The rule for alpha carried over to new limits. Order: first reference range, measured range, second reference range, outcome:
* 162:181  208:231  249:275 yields 0.053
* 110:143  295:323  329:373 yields 0.240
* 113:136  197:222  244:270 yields 0.036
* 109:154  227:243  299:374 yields 0.006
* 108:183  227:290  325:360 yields 0.031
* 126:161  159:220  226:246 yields 0.016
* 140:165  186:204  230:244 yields 0.005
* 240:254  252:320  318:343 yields 0.117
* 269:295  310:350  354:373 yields -0.006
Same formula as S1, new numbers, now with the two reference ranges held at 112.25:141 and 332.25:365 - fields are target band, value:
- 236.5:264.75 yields 0.93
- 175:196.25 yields 1.08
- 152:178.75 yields 0.69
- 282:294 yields 1.22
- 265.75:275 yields 0.12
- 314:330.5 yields 0.99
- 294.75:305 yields 2.68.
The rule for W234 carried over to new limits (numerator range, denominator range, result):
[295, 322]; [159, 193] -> 0.77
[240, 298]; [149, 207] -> 0.94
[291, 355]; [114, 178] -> 0.84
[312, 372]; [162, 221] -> 0.94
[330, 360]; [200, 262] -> 1.00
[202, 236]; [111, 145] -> 0.91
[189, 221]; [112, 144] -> 0.92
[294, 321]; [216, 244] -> 0.81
